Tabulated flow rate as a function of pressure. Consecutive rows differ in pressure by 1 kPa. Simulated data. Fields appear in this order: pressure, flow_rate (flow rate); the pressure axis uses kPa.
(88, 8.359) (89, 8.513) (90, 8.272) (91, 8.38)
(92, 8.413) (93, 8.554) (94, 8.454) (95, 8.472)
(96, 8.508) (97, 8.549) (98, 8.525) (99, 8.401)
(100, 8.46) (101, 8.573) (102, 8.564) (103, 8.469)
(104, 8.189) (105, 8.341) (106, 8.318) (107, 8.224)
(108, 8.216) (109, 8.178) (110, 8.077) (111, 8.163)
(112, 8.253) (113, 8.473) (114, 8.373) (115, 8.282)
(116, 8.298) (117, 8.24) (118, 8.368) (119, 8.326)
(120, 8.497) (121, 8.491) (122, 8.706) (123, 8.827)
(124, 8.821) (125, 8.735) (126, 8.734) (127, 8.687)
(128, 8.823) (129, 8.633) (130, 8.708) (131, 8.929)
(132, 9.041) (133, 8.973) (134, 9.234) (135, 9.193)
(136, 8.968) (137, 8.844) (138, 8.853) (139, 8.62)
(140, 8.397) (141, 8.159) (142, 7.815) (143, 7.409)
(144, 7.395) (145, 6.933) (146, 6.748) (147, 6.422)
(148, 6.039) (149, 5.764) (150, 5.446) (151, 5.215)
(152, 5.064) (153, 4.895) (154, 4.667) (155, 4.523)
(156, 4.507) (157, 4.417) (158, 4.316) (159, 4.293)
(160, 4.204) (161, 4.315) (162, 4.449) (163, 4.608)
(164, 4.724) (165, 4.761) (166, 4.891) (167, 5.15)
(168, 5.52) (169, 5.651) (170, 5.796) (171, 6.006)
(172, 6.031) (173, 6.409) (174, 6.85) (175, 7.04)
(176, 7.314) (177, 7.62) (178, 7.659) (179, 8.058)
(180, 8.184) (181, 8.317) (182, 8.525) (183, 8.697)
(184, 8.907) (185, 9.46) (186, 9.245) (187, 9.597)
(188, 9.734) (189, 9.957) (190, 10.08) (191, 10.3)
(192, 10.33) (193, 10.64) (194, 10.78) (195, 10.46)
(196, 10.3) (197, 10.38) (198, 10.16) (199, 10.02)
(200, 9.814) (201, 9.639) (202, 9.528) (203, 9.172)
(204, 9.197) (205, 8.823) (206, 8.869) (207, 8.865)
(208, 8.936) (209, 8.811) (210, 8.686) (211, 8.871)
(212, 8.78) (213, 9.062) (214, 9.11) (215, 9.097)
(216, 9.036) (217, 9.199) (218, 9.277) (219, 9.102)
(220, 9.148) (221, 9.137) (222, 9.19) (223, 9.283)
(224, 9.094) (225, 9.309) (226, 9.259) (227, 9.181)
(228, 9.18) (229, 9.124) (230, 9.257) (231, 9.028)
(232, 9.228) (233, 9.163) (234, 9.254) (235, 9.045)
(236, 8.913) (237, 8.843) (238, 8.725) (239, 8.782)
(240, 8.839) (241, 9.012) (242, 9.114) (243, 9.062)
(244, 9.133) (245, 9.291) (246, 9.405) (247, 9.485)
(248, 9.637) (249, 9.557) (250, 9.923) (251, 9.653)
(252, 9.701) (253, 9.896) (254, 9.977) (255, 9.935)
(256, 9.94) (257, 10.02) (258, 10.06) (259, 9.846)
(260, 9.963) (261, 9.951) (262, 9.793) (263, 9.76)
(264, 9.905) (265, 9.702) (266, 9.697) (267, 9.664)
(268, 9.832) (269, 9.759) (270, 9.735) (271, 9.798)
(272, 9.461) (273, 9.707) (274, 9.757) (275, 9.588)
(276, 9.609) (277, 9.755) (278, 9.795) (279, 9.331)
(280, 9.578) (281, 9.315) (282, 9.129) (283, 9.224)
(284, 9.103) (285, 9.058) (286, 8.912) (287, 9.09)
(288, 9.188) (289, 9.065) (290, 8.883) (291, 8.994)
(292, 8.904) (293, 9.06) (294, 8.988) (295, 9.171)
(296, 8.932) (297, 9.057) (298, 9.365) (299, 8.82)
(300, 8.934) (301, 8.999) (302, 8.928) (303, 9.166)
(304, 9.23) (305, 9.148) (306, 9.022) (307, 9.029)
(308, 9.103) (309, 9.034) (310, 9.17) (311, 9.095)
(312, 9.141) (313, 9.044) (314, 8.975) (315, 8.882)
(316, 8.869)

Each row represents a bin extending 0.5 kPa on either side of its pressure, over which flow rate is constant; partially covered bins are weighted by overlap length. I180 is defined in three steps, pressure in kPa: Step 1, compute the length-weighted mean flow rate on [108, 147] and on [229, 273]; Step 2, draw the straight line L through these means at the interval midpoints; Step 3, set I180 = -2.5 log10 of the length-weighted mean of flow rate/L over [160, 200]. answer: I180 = 0.14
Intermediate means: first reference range 8.4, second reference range 9.5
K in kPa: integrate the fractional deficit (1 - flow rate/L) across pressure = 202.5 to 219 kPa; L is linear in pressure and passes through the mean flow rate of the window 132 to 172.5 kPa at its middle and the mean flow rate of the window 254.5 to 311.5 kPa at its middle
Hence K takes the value -2.9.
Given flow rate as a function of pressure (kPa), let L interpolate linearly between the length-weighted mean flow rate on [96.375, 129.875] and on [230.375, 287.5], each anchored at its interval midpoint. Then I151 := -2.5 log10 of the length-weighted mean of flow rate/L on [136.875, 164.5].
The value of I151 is 0.42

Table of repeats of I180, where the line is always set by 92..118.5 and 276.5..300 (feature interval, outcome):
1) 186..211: -0.11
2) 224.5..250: -0.03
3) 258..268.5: -0.09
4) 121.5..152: 0.07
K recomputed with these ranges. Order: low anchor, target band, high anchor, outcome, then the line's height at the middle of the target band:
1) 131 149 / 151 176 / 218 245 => 9.43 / 8.3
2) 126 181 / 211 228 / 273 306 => -2.65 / 7.9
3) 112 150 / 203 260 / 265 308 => -2.13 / 8.91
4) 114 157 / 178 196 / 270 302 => -2.73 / 8.21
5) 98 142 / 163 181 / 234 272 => 5.24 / 8.93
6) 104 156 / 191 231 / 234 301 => -2.92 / 8.76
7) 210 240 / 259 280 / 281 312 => -1.52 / 9.07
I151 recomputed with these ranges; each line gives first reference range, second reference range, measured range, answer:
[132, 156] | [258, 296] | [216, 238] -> -0.070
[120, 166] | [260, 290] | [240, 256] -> -0.060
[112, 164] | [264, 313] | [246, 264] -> -0.116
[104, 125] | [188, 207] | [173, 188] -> 0.164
